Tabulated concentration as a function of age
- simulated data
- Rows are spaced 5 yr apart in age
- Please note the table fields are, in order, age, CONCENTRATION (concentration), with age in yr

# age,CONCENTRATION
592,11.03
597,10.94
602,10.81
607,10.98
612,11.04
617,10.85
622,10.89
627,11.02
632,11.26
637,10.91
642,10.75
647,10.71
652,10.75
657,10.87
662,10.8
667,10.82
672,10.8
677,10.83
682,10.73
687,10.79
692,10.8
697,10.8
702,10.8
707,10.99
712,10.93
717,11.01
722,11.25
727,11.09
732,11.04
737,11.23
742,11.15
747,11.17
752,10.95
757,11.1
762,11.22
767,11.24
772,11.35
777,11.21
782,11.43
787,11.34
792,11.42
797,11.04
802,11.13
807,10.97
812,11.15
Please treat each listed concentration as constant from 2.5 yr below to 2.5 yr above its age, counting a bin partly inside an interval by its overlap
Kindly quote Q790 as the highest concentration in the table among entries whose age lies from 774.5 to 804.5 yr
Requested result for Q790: 11.43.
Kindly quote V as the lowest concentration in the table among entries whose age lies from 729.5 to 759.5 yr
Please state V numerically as 10.95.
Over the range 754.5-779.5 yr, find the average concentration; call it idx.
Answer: 11.2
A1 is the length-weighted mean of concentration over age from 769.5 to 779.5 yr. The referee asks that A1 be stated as 11.3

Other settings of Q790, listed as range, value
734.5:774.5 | 11.35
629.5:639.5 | 11.26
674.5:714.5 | 10.99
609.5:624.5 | 11.04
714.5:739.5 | 11.25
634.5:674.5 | 10.91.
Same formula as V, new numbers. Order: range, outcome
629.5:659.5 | 10.71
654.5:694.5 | 10.73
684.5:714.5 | 10.79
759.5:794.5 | 11.21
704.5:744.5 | 10.93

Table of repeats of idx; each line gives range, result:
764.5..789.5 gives 11.3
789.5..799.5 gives 11.2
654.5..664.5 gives 10.8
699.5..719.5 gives 10.9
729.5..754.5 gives 11.1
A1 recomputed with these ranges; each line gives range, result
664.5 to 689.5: 10.8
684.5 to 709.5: 10.8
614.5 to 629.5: 10.9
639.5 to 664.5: 10.8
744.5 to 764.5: 11.1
